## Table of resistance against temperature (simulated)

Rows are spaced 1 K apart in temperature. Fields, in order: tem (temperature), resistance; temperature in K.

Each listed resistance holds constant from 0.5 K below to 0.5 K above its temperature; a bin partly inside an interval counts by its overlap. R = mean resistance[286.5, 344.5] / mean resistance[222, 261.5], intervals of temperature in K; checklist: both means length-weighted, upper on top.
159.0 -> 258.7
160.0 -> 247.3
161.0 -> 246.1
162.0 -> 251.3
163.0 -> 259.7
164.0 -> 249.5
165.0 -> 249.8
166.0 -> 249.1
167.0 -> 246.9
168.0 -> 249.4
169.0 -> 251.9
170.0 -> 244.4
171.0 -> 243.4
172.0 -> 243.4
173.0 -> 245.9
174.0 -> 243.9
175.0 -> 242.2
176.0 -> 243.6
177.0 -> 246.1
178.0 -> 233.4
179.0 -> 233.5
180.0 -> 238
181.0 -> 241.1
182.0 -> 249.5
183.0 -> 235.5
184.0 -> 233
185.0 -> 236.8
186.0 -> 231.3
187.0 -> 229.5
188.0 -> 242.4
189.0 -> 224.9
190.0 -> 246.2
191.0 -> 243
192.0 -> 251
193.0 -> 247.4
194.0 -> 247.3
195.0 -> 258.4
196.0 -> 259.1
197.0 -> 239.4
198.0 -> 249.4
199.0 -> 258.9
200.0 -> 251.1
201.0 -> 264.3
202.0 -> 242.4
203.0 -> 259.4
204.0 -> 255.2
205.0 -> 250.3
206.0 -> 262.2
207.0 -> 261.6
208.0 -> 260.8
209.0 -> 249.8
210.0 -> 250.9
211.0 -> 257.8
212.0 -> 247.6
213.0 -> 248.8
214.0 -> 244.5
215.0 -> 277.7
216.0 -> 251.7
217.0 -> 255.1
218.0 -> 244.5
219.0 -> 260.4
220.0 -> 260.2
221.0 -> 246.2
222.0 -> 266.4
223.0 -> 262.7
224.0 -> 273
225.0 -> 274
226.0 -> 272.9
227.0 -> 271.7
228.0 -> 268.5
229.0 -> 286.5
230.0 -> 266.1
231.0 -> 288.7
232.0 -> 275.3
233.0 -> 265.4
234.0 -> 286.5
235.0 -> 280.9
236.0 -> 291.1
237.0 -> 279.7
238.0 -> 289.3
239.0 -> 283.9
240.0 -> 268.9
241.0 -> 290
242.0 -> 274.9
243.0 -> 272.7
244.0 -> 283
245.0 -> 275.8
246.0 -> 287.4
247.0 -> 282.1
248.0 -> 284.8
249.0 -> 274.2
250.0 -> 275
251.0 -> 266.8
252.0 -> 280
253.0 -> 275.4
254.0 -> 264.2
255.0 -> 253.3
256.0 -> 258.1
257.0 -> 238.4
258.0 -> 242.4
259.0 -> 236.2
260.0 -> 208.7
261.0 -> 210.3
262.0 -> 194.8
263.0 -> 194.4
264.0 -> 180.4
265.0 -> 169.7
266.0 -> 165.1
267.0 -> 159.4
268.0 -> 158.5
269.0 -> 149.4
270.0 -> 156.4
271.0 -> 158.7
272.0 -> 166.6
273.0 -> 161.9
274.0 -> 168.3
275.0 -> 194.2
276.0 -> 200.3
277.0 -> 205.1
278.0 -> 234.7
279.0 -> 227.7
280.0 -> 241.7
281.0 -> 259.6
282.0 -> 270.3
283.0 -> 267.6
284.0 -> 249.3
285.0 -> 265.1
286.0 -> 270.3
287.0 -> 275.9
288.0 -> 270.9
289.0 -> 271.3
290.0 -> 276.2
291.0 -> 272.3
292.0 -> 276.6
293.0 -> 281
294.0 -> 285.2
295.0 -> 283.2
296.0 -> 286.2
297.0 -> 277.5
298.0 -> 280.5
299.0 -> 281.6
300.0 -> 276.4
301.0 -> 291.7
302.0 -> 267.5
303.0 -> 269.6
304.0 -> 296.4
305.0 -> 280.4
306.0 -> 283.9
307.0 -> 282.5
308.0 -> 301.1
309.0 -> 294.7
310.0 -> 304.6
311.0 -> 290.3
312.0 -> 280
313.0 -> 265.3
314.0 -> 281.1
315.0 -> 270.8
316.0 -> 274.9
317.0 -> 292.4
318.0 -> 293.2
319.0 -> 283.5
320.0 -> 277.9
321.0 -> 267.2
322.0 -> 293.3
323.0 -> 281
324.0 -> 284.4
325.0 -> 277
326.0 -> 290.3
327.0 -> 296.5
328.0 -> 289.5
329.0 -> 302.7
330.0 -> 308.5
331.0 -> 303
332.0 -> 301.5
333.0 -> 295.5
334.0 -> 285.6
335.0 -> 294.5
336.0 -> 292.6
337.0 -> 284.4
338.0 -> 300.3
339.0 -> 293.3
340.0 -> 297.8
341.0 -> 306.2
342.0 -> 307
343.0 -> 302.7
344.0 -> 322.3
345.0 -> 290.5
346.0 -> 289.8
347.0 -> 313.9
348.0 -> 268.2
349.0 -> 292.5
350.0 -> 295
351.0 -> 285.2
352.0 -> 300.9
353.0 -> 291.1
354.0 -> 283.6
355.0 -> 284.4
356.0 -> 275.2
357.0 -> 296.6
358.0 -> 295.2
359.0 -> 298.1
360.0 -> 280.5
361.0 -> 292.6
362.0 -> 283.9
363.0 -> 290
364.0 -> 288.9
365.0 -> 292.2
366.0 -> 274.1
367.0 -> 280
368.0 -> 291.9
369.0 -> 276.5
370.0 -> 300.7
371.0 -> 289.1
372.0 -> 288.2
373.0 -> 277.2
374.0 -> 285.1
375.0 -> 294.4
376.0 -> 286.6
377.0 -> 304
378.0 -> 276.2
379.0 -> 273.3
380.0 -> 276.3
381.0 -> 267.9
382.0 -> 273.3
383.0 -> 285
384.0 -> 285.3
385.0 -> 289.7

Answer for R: 1.06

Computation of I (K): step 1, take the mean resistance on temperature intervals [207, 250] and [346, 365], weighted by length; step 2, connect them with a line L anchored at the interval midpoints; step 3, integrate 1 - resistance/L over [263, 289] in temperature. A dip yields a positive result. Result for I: 6.3 K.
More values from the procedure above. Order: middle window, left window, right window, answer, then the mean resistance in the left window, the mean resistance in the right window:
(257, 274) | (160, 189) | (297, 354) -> 5.49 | 243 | 290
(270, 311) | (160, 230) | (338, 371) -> 2.83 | 251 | 292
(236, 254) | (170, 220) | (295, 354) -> -1.04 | 248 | 289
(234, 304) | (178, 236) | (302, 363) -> 6.42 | 255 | 290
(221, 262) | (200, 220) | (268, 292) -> -4.44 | 255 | 226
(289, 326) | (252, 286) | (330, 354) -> -3.69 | 214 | 296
